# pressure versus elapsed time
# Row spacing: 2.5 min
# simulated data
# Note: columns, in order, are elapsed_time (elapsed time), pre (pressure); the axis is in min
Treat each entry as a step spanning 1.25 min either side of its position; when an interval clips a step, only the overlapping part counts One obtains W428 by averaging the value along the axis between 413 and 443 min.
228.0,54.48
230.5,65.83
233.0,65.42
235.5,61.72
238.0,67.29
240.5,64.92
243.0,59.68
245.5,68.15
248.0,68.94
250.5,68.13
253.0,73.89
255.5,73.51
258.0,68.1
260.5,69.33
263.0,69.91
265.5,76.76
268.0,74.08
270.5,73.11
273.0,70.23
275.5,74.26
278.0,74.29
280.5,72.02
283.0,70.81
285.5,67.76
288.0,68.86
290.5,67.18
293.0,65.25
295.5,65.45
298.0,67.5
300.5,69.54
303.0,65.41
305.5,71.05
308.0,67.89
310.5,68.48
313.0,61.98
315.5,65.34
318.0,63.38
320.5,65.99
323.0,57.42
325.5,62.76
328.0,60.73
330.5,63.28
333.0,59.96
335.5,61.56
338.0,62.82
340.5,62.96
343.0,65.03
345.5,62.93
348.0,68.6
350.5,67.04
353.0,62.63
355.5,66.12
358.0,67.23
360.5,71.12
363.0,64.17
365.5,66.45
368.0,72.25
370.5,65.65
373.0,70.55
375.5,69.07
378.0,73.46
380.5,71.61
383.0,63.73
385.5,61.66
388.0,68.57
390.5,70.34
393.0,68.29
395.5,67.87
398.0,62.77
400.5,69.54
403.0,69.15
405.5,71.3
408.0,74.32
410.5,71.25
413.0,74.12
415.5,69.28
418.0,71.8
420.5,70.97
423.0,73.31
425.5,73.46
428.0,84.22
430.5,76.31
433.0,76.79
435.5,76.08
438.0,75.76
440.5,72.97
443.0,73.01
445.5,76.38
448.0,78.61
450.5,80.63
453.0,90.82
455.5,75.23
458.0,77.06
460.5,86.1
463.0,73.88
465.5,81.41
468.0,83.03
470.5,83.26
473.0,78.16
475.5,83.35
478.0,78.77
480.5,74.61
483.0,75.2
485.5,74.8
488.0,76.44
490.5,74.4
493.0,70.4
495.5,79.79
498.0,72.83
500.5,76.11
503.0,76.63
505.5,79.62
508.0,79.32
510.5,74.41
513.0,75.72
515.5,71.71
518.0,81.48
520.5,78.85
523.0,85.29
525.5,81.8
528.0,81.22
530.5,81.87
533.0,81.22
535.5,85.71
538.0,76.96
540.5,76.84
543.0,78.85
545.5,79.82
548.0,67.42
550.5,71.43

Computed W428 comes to 74.5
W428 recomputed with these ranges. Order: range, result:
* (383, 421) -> 69.2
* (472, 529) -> 77.4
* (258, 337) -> 67.5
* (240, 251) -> 65.9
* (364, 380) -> 69.6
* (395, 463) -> 74.8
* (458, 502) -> 77.8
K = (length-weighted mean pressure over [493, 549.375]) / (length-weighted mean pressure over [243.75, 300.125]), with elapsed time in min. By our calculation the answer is 1.11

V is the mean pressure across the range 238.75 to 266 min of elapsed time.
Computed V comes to 69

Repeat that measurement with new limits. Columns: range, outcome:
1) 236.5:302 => 69.5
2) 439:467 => 78.7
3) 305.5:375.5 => 65.2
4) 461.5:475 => 80.3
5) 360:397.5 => 68.2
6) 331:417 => 67.4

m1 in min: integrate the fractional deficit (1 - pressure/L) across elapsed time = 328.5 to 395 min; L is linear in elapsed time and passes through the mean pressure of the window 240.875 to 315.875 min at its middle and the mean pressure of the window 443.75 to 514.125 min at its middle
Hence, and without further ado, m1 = 5.97 min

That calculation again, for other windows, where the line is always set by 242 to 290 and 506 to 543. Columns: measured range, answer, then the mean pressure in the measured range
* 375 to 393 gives 1.5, 68.3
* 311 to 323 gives 1.4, 63.7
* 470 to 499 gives 0.5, 76.7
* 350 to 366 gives 1.6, 66.4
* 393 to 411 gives 1.4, 69.3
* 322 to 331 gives 1.5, 61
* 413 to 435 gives 0.4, 74.5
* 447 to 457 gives -0.6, 81.3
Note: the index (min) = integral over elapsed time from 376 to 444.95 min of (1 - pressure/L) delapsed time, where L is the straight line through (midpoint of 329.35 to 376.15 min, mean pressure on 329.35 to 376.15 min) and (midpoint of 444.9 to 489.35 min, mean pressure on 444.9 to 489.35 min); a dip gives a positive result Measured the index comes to 1.0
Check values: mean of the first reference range 65.7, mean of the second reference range 79.4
